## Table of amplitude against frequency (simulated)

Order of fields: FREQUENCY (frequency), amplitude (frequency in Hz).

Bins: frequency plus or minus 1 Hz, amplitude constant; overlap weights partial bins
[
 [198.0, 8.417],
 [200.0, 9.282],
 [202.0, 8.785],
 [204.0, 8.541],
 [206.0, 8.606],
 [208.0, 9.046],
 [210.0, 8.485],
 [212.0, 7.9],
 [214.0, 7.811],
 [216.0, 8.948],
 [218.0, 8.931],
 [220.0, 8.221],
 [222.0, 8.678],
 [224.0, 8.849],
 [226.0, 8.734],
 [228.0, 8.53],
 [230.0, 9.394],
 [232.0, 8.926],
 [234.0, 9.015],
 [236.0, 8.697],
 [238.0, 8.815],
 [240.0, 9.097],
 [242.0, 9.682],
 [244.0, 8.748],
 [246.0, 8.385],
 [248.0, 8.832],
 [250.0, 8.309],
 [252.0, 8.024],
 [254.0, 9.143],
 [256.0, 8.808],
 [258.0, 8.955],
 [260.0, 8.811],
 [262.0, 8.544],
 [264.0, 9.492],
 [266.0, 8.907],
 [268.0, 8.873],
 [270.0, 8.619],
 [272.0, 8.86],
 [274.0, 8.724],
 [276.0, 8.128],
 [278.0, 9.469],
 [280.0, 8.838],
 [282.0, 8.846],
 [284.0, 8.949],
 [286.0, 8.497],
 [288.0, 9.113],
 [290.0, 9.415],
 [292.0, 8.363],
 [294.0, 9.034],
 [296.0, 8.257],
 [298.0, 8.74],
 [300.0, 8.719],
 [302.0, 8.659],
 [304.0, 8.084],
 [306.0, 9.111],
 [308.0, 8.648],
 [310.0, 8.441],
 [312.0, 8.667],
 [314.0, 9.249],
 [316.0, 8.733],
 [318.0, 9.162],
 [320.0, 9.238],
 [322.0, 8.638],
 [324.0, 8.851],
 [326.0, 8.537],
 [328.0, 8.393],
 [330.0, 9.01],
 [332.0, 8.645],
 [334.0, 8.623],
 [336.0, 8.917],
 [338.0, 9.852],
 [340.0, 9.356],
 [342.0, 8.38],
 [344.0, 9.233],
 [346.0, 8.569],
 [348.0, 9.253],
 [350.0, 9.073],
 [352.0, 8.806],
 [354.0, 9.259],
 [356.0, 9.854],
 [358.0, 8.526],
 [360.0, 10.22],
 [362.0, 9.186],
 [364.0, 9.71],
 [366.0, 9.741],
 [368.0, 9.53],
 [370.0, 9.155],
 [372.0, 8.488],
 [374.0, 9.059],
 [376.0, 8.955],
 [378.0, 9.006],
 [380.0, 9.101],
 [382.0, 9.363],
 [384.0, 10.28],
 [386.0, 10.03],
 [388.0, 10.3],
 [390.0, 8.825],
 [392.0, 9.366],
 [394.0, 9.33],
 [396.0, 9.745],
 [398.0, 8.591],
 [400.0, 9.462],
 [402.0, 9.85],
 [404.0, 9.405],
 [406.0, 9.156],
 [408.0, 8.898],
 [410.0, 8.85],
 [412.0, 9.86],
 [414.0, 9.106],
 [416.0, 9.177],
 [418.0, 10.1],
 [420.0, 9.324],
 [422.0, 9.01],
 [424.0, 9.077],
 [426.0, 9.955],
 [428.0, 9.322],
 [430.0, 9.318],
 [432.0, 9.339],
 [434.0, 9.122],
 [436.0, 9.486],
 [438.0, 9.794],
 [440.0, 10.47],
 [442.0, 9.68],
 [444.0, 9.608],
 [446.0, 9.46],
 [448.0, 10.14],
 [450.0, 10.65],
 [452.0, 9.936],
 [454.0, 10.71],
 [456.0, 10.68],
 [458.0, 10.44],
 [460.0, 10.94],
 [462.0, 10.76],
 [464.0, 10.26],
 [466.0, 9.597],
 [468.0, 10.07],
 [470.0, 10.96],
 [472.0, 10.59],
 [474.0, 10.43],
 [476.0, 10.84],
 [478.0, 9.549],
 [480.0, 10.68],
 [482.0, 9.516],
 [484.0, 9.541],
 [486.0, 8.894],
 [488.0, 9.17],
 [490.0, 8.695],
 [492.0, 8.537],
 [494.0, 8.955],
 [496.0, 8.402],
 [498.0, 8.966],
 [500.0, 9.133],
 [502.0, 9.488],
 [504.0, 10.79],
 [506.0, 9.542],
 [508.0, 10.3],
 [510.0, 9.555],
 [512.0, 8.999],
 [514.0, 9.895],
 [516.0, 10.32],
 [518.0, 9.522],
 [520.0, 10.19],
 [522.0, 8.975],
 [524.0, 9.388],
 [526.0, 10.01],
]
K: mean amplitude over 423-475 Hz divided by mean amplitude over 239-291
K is 1.13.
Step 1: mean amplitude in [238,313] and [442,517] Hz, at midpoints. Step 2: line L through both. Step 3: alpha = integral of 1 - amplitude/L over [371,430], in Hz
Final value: 0.6 Hz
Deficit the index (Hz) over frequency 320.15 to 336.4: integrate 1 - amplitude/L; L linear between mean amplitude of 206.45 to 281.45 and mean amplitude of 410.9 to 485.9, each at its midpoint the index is 0.9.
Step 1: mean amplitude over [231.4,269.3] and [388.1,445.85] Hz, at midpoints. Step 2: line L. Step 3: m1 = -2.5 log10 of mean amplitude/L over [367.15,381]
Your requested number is 0.03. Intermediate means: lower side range 8.84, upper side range 9.42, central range 9.04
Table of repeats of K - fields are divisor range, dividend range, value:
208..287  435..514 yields 1.12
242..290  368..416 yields 1.06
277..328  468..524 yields 1.10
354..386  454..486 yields 1.10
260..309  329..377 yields 1.04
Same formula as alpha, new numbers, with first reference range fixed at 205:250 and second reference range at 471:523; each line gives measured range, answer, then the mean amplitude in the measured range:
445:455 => -0.78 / 10.2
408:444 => -0.34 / 9.46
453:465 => -1.47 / 10.6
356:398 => -0.80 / 9.39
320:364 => 0.34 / 9.03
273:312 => 0.89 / 8.74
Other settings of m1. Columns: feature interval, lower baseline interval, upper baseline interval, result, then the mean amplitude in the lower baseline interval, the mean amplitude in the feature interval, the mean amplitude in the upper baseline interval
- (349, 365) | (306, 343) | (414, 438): -0.035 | 8.86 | 9.33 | 9.39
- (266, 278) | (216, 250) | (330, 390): 0.028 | 8.83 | 8.73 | 9.25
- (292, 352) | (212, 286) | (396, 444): 0.028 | 8.78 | 8.82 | 9.42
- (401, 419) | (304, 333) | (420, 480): 0.029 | 8.78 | 9.38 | 10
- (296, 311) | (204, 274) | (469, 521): 0.047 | 8.75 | 8.6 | 9.67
